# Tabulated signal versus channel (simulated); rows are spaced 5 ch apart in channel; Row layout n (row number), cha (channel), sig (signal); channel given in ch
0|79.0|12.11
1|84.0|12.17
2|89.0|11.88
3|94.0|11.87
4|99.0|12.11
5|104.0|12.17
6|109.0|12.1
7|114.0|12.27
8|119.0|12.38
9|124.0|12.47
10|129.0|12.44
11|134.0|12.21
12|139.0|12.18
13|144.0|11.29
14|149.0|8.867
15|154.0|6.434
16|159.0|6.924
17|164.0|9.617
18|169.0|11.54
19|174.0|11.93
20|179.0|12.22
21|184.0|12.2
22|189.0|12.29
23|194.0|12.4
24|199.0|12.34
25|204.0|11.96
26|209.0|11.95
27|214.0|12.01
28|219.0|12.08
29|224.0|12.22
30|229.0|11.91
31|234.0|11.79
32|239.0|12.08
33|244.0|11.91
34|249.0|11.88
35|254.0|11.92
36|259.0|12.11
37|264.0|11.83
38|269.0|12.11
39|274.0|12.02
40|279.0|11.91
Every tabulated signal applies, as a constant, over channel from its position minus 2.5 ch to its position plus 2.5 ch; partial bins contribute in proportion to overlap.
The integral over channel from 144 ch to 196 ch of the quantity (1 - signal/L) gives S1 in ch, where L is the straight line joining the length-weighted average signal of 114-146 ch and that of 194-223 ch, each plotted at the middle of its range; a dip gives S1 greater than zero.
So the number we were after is 7.18 ch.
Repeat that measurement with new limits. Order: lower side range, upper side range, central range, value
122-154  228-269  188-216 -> -1.3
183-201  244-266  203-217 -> 0.3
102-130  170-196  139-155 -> 3.4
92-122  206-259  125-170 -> 7.1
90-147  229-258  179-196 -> -0.4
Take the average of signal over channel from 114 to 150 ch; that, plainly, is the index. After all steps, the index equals 11.8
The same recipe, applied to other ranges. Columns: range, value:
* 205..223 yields 12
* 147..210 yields 10.8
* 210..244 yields 12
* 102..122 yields 12.2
